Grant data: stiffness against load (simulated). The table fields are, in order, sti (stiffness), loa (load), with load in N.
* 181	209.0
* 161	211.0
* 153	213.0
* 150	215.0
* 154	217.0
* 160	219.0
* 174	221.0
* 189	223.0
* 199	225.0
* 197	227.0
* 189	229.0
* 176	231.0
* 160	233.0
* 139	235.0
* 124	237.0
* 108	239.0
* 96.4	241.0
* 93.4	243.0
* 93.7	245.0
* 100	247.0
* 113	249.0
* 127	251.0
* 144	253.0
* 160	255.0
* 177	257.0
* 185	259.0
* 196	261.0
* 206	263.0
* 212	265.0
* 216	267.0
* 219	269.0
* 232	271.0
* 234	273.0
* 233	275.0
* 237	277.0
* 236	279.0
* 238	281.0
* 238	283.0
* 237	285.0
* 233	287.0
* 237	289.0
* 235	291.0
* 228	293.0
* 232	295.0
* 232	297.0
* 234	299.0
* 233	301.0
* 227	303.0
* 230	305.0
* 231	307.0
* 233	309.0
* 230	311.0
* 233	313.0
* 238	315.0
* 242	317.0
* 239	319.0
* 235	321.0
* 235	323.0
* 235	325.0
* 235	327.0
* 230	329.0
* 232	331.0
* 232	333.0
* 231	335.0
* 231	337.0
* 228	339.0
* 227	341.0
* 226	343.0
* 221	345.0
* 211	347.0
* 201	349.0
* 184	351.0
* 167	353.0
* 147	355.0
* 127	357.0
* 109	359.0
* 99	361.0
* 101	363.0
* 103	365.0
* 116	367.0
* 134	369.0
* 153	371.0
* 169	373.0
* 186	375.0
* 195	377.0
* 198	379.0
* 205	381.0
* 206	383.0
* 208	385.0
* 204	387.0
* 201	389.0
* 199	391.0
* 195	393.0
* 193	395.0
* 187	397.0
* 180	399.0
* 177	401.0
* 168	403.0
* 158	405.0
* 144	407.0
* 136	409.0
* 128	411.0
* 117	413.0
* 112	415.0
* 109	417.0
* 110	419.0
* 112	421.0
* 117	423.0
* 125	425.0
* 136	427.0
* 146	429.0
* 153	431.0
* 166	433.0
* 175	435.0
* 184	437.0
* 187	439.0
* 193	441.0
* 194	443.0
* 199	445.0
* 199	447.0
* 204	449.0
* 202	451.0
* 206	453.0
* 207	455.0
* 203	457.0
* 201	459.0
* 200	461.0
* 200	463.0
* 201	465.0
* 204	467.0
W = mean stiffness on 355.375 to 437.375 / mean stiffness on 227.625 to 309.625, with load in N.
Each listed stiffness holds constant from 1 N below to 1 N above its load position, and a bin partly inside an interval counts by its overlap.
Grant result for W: 0.8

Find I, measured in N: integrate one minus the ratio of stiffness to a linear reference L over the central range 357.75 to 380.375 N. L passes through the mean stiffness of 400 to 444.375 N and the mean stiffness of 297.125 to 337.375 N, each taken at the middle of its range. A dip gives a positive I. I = 5.6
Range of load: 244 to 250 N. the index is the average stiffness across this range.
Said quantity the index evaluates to 102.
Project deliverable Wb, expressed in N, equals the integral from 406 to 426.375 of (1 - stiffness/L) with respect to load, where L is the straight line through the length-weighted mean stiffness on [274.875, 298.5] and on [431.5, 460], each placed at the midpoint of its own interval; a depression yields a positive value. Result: 8.1 N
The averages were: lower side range 235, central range 121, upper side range 194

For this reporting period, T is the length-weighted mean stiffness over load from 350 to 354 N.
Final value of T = 176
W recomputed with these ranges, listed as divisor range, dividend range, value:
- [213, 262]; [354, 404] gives 1.11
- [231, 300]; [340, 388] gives 0.91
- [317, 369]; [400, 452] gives 0.81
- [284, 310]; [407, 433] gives 0.55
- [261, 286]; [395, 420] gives 0.64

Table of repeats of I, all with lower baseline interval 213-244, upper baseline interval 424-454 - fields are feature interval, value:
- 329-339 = -3.9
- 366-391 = -1.6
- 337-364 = -1.2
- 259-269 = -3.1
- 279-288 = -4.3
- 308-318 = -4.4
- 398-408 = 0.5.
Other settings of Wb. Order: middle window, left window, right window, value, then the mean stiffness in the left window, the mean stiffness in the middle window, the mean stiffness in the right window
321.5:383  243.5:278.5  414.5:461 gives -4.13 N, 181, 186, 168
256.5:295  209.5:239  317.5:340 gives -4.83 N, 164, 223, 233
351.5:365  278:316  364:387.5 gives 4.41 N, 233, 126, 172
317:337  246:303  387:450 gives -4.50 N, 208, 234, 162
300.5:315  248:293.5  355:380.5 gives -3.89 N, 207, 231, 142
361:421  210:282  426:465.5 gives 7.63 N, 172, 160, 188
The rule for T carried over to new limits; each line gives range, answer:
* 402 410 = 152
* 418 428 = 120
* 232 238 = 141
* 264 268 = 214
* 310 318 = 236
